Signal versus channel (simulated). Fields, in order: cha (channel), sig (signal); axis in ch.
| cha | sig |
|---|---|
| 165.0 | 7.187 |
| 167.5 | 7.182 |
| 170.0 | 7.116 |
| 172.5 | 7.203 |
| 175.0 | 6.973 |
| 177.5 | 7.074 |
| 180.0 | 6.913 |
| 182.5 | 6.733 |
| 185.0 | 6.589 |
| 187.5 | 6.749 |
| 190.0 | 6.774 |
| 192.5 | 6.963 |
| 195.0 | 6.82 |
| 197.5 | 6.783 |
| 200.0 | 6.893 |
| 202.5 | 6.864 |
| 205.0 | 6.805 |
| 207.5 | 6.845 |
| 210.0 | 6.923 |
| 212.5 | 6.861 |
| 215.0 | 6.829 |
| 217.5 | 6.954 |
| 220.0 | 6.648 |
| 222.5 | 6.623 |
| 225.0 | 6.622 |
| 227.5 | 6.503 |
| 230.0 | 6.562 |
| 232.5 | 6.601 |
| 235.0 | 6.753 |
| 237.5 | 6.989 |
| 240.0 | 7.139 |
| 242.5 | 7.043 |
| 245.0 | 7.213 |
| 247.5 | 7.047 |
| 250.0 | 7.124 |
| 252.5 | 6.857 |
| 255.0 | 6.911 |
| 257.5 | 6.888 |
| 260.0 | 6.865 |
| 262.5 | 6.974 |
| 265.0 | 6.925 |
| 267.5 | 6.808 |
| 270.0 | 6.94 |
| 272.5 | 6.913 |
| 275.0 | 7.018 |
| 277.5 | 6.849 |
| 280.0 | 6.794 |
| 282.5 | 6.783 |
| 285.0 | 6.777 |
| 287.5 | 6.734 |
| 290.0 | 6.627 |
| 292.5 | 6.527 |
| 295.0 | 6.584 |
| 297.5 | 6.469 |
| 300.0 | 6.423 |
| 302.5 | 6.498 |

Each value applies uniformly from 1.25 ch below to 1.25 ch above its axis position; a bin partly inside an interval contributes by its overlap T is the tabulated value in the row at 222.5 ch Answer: 6.623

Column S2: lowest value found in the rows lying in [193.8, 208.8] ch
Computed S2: 6.783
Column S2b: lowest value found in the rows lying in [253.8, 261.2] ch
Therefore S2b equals 6.865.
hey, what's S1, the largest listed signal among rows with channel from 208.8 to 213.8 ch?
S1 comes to 6.923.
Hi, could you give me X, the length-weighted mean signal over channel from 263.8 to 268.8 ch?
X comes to 6.87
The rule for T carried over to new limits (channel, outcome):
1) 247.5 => 7.047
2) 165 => 7.187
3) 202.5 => 6.864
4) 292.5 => 6.527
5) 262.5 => 6.974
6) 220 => 6.648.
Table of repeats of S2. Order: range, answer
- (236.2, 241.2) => 6.989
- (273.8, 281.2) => 6.794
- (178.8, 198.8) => 6.589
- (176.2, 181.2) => 6.913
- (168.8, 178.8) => 6.973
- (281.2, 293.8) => 6.527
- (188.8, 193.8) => 6.774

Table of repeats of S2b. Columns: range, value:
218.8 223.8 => 6.623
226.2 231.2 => 6.503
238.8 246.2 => 7.043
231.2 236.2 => 6.601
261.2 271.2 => 6.808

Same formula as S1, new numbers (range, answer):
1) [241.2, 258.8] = 7.213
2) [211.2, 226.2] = 6.954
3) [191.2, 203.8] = 6.963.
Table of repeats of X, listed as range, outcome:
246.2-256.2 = 6.99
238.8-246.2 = 7.13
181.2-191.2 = 6.71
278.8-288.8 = 6.77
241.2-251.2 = 7.11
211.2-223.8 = 6.78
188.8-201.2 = 6.85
